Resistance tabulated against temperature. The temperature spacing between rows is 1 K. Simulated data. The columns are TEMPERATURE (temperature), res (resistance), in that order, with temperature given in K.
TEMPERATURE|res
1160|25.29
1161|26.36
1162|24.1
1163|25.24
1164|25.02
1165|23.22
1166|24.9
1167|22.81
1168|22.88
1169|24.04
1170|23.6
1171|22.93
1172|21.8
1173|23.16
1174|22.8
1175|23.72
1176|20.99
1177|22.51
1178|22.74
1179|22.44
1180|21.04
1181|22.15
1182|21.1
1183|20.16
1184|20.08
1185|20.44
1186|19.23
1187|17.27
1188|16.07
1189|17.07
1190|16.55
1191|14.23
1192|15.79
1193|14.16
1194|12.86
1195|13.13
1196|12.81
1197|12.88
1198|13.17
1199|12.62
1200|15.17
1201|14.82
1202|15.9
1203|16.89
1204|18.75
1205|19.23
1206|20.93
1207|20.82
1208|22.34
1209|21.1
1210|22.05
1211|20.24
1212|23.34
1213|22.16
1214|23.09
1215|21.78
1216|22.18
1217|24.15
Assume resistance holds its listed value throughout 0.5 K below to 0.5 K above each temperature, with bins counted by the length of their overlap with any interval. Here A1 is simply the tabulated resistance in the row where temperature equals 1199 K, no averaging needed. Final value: 12.62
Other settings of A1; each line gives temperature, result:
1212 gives 23.34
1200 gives 15.17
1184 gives 20.08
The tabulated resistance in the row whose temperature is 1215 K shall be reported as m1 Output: 21.78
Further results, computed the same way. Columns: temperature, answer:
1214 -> 23.09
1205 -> 19.23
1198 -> 13.17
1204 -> 18.75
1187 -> 17.27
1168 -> 22.88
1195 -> 13.13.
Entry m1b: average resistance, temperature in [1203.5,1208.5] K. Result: 20.4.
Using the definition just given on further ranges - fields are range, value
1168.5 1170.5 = 23.8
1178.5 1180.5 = 21.7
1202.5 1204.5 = 17.8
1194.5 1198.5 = 13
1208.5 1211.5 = 21.1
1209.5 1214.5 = 22.2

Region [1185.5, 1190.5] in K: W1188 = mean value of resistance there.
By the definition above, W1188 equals 17.2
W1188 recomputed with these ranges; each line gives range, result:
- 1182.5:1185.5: 20.2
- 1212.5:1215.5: 22.3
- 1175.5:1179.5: 22.2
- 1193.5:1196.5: 12.9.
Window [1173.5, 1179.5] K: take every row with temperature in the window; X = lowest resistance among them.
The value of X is 20.99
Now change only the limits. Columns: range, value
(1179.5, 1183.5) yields 20.16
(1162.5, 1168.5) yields 22.81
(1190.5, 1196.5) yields 12.81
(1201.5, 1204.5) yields 15.9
